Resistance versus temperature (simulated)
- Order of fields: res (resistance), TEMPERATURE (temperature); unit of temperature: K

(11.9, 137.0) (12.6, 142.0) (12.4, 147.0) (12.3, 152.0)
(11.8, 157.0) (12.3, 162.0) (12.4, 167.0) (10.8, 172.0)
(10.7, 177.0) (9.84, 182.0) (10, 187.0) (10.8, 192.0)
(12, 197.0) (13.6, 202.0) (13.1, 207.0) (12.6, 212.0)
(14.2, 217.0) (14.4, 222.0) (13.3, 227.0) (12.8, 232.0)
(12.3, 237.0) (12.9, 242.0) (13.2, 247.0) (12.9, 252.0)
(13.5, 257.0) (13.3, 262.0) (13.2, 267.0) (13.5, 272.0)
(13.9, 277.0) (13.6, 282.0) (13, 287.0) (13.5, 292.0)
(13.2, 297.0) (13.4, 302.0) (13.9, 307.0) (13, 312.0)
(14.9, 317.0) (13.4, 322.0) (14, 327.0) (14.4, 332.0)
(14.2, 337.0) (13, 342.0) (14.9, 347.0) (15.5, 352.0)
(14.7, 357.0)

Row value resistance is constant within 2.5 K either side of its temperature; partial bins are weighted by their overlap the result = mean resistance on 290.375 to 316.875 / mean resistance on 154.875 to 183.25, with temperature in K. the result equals 1.19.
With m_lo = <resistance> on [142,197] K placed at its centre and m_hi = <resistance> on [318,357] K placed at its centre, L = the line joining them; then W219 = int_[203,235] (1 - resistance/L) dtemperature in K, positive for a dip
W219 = -3.0 K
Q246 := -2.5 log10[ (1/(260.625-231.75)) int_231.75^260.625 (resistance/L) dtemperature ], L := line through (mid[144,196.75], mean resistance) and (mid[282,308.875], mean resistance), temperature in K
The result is -0.03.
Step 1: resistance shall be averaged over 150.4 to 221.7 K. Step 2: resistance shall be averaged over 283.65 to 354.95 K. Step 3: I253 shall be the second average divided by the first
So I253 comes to 1.16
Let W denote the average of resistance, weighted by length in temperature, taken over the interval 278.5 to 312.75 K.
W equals 13.4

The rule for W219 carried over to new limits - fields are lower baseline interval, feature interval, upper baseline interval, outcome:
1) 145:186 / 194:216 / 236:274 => -1.2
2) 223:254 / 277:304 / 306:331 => 0.3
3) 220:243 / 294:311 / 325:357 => 0.6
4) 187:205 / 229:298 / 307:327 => -1.3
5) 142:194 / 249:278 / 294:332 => -0.9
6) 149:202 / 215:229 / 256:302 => -1.9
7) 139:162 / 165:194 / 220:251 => 4.2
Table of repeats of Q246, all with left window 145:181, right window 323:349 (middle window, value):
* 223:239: -0.03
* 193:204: -0.03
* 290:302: 0.01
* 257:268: -0.02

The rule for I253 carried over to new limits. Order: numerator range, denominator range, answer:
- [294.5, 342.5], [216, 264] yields 1.04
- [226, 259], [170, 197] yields 1.23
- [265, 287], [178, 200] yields 1.26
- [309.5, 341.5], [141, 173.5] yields 1.15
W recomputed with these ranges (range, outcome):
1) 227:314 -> 13.2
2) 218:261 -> 13.2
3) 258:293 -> 13.4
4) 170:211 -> 11.4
